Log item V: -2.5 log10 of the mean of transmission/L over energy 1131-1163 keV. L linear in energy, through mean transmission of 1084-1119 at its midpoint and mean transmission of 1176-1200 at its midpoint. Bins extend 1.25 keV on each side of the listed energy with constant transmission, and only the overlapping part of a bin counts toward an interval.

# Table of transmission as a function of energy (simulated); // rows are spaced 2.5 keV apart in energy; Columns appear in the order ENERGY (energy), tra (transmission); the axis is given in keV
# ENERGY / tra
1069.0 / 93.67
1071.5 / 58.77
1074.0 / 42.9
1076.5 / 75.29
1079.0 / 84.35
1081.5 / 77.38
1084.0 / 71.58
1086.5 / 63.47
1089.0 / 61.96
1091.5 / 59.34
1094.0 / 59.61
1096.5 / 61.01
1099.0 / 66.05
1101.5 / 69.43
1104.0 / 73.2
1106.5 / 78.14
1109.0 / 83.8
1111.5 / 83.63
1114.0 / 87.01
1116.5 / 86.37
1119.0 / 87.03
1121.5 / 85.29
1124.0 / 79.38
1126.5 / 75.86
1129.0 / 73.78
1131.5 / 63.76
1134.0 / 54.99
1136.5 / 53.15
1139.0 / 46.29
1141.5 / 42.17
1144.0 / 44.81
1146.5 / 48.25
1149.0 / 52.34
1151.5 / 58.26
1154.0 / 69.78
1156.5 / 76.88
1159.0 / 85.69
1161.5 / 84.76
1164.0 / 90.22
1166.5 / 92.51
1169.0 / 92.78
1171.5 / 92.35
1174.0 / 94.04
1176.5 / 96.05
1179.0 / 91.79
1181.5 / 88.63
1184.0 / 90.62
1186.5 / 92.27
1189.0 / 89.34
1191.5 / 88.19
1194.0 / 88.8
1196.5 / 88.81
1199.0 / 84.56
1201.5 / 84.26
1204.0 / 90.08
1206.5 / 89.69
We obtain 0.33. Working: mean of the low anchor 72.3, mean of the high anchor 89.8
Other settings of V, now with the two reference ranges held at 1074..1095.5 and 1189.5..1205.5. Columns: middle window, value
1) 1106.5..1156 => 0.12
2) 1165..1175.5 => -0.13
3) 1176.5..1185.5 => -0.08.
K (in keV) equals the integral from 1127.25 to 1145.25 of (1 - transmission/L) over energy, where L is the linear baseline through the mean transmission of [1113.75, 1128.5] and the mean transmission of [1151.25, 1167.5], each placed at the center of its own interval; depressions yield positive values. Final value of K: 6.0 keV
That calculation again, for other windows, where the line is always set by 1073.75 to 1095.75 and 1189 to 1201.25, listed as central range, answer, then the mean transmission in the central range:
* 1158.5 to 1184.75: -2.5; 91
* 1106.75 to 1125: -2.9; 84.4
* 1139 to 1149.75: 4.3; 46.6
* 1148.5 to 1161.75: 1.5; 71.3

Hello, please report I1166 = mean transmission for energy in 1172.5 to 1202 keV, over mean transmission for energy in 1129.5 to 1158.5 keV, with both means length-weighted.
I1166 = 1.6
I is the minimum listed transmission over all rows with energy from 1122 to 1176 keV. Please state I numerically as 42.17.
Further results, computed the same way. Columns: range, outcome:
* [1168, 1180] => 91.79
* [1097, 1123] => 66.05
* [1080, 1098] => 59.34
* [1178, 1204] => 84.26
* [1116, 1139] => 46.29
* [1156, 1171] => 76.88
